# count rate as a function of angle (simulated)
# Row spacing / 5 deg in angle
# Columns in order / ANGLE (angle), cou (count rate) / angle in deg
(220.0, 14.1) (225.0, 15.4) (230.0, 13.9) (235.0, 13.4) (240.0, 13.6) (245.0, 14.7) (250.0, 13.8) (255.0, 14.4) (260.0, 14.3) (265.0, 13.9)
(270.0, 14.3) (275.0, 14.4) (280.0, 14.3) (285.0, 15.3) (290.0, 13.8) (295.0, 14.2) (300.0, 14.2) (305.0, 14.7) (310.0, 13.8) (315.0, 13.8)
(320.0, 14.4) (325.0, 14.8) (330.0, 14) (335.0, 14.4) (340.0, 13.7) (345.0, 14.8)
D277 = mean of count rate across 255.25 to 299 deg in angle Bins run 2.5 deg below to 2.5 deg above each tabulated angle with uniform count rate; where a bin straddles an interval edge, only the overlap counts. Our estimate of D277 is 14.3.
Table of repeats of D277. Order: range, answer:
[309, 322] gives 14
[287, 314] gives 14.1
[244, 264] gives 14.2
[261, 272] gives 14.1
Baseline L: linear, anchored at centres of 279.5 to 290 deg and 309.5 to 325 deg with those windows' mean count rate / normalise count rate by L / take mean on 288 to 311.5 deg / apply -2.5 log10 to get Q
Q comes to 0.020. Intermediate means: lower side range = 14.7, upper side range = 14.2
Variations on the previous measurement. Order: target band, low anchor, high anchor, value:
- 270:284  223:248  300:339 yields -0.02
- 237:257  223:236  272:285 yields 0.02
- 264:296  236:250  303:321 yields -0.02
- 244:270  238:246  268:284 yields 0.00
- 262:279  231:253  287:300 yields -0.02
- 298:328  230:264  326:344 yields -0.01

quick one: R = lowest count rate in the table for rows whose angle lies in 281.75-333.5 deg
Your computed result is 13.8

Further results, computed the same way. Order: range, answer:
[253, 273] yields 13.9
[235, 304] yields 13.4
